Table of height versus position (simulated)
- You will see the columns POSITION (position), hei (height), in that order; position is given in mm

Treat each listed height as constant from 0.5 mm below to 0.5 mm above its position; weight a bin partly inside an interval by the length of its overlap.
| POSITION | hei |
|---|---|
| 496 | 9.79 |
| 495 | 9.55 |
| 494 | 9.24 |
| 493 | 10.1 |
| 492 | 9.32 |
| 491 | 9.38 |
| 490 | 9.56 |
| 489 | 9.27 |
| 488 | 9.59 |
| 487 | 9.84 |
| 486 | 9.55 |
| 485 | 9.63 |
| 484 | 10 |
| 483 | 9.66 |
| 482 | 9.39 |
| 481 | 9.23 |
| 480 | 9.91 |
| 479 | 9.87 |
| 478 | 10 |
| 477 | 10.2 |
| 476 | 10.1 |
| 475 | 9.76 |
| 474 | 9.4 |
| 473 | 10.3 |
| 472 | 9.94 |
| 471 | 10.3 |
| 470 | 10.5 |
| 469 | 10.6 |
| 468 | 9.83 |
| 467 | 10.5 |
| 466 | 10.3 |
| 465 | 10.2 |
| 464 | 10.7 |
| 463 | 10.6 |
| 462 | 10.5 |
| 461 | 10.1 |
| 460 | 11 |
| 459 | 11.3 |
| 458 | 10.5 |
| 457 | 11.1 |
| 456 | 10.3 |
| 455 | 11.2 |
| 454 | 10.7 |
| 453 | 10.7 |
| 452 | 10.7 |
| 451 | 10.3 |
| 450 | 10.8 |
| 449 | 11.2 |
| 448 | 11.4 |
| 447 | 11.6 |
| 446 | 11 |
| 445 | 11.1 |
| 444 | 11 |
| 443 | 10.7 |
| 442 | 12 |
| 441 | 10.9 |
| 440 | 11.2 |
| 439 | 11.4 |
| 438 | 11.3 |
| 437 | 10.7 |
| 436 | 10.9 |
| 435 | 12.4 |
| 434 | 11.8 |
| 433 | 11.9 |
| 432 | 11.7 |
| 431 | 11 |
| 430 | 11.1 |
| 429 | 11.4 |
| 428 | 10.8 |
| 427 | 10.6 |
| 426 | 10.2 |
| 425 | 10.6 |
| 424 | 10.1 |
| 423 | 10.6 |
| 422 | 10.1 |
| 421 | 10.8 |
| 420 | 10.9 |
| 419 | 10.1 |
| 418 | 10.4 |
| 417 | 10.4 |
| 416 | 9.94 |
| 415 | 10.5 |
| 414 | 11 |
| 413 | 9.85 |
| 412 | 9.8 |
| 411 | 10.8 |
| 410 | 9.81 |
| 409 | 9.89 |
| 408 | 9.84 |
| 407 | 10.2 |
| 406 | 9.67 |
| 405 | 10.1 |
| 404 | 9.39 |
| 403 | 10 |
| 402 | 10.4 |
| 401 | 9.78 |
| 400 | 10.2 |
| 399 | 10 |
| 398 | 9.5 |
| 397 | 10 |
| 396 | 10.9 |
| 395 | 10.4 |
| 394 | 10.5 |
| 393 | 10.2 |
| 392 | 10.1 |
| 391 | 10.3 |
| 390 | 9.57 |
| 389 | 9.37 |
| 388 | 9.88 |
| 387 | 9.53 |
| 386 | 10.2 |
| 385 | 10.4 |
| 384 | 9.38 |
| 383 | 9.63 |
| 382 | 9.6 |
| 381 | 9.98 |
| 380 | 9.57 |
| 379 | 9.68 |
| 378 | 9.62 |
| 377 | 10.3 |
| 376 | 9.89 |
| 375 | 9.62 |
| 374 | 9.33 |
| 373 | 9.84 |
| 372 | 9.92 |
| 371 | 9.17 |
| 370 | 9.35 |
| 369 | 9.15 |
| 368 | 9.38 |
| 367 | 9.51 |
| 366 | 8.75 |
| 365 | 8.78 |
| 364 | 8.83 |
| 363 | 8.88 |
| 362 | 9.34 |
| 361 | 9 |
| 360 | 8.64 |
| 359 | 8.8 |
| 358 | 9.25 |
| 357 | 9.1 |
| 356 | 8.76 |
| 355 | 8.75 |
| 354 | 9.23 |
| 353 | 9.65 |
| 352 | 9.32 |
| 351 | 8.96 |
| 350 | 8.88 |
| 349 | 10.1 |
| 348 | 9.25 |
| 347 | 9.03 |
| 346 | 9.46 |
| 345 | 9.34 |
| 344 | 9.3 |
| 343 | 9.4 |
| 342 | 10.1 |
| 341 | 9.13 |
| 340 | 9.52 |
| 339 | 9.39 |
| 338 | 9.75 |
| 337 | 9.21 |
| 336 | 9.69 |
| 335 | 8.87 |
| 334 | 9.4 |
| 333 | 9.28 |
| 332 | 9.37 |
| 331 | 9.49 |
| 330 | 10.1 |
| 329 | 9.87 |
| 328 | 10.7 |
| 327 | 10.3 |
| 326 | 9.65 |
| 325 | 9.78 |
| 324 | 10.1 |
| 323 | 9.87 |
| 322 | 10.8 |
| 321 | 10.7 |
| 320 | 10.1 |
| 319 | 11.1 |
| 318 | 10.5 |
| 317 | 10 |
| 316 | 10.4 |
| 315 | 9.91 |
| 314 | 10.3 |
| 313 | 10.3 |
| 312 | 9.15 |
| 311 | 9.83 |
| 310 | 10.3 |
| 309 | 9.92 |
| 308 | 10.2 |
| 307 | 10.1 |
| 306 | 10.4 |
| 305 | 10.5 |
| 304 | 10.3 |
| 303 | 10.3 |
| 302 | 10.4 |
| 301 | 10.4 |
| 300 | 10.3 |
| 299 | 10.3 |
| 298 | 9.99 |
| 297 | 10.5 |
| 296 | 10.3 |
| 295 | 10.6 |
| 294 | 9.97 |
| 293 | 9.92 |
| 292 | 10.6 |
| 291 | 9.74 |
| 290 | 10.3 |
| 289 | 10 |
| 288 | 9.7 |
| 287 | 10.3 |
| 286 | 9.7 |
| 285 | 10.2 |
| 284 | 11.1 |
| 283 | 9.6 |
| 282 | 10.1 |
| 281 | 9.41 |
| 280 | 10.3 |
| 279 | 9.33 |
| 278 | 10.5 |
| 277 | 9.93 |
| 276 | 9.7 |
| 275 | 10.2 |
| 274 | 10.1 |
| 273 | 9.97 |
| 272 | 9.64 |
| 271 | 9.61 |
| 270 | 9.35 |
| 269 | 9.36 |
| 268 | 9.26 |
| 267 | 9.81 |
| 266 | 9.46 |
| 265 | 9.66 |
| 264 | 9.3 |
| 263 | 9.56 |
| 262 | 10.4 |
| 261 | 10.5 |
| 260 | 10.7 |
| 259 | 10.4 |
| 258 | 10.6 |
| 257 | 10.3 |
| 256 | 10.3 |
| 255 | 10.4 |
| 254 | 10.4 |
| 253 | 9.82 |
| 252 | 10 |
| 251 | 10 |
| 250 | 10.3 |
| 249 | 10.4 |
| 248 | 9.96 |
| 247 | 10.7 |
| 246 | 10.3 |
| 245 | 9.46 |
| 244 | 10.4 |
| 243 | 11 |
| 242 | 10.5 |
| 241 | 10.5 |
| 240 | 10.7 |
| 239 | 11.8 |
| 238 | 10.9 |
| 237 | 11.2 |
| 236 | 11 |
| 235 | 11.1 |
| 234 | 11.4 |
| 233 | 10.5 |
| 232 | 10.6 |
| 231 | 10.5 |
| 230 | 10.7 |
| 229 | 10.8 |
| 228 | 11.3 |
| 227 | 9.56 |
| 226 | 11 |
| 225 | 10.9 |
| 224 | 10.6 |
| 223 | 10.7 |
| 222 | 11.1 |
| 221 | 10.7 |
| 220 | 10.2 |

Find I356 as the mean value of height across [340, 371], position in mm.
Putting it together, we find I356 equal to 9.19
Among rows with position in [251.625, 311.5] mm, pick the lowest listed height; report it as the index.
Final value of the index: 9.26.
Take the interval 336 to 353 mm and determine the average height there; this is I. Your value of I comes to 9.4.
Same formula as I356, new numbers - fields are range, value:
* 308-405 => 9.68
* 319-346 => 9.76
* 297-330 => 10.2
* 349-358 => 9.15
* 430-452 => 11.2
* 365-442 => 10.2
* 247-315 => 10.1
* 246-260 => 10.3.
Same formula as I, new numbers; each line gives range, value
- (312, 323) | 10.3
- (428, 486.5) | 10.6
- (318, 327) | 10.3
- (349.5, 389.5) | 9.38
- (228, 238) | 10.9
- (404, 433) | 10.4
